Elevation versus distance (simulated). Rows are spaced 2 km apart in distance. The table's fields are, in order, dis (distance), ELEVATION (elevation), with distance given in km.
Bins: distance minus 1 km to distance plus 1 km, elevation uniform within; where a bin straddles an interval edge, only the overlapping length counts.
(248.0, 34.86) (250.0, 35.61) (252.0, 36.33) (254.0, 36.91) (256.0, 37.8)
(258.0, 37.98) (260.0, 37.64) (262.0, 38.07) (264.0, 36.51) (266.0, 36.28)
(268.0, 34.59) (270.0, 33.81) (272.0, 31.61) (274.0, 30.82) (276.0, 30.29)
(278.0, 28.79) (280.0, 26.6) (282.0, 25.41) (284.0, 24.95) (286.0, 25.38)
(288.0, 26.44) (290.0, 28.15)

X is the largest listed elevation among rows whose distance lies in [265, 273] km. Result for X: 36.28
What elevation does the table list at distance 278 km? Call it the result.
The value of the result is 28.79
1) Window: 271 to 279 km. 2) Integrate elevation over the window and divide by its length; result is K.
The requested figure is 30.4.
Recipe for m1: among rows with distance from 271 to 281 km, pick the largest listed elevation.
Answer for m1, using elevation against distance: 31.61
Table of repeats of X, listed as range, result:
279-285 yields 26.6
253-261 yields 37.98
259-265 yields 38.07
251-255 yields 36.91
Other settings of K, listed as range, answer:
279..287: 25.6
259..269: 36.6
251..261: 37.3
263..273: 34.6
